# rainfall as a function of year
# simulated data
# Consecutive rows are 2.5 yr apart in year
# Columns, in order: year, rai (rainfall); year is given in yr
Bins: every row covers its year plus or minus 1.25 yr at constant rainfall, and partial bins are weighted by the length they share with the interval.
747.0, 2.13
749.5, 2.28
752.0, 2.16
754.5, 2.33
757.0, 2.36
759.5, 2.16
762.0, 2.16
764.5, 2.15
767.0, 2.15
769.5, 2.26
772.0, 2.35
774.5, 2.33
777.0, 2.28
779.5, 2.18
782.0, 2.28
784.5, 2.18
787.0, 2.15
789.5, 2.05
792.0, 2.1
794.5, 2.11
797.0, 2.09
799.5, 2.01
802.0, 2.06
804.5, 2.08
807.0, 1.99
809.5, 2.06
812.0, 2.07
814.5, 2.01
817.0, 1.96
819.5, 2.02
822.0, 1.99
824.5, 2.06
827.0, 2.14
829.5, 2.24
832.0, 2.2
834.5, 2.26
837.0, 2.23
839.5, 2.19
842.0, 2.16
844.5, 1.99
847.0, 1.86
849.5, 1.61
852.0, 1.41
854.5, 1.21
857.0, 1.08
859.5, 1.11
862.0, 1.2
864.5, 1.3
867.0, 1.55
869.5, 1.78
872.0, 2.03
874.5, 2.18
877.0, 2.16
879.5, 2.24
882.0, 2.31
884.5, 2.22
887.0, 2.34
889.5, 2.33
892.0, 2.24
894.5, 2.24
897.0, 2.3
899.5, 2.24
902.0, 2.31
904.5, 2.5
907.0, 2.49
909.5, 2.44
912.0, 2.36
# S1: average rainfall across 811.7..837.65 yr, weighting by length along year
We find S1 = 2.11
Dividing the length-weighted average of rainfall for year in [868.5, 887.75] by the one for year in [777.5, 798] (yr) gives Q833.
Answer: 1.00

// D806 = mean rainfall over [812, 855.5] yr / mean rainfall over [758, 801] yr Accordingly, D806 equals 0.91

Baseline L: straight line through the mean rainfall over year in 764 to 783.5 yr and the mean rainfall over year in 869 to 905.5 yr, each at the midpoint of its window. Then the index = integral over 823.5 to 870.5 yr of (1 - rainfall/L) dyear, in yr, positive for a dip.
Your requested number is 9.97 yr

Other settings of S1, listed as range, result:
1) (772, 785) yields 2.26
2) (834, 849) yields 2.08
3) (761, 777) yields 2.24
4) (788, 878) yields 1.9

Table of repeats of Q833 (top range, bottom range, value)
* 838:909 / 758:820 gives 0.92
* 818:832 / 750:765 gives 0.94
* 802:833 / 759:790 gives 0.93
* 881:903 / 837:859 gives 1.34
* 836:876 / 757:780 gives 0.75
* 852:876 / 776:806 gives 0.70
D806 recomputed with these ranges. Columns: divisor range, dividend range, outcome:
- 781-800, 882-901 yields 1.07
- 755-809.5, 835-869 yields 0.75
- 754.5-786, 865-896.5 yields 0.95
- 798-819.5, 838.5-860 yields 0.81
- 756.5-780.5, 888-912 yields 1.05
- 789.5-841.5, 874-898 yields 1.08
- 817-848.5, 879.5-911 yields 1.11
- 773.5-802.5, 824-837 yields 1.02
